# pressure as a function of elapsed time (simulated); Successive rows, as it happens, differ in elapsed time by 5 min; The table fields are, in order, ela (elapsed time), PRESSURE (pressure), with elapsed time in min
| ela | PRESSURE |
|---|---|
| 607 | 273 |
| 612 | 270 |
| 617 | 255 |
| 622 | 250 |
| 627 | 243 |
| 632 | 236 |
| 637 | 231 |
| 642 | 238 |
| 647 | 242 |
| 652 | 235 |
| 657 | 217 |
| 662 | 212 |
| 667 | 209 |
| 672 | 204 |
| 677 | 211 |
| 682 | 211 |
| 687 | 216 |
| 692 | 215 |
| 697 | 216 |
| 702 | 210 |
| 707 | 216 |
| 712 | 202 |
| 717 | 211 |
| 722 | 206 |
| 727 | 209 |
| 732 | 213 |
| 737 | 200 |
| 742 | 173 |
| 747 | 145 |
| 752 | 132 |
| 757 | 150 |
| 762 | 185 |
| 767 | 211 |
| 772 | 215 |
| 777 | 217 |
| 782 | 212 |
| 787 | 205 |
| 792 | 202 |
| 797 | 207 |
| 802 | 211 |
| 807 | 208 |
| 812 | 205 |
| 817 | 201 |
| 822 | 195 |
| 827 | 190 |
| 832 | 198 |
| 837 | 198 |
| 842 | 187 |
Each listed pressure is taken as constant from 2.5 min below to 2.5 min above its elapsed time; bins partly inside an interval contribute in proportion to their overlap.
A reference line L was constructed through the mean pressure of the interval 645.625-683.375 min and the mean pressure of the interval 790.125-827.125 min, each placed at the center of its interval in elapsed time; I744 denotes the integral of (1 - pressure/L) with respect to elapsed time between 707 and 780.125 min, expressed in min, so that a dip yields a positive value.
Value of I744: 6.2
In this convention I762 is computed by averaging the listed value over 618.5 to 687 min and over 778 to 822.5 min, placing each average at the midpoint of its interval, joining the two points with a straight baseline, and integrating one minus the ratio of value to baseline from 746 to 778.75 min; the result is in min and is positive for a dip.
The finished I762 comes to 4.8 min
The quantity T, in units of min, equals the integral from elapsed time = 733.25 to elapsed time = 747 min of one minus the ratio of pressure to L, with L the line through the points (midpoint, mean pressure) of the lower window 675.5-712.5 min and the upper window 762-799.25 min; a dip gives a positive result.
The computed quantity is 1.89 min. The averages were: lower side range 213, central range 181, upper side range 208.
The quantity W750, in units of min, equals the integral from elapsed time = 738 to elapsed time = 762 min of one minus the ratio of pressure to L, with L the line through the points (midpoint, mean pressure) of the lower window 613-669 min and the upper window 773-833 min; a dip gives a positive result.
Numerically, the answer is 6.5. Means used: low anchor 235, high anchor 205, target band 157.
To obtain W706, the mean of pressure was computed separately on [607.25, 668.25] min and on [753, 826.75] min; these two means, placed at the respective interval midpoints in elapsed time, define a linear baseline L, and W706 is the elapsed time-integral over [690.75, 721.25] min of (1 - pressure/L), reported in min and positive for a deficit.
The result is 1.4 min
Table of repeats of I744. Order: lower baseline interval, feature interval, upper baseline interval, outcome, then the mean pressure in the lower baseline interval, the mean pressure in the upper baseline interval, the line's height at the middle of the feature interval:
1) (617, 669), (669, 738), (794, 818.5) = 3.9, 233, 207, 223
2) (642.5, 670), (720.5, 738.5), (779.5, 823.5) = 0.6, 224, 205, 214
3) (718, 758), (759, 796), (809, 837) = -3.4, 181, 198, 189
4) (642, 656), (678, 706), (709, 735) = 0.8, 236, 208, 220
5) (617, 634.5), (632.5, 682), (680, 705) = 1.7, 245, 214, 230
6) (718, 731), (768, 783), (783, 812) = -0.5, 209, 207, 207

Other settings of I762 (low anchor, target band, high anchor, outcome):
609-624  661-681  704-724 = 1.9 min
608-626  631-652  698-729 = 0.8 min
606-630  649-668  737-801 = 1.5 min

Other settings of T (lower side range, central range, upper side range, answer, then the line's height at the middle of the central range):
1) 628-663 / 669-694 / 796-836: 1.54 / 225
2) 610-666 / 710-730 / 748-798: 0.24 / 210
